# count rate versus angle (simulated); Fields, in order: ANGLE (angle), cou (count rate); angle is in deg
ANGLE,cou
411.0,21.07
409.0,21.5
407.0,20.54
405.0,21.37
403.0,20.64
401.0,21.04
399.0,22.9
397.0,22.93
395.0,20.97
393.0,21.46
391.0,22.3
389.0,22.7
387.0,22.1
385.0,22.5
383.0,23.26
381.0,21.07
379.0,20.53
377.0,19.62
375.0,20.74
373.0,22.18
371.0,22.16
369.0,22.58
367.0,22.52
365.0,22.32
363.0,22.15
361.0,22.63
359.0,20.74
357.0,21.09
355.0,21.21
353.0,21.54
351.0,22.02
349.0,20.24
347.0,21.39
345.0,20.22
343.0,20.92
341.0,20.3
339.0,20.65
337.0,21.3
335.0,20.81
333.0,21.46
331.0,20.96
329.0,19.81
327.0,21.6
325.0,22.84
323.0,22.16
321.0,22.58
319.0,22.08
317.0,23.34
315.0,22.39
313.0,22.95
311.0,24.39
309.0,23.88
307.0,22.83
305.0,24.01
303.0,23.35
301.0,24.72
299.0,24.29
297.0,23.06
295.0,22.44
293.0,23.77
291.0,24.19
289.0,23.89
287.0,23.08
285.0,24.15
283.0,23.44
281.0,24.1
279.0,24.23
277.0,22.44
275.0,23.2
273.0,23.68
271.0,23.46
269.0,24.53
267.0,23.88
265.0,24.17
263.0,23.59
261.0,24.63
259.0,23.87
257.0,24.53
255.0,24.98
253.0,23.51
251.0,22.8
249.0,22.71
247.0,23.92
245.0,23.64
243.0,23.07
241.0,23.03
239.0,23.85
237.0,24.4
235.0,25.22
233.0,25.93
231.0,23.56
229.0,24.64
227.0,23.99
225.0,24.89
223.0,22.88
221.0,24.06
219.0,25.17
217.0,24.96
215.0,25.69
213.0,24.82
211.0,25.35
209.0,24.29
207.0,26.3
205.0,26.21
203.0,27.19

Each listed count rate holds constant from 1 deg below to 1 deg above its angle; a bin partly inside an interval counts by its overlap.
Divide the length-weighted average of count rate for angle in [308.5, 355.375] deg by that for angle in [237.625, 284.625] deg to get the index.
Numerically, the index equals 0.91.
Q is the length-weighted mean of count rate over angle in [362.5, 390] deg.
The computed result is 21.9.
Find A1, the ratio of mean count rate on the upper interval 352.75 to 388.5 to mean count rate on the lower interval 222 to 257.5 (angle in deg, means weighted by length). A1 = 0.91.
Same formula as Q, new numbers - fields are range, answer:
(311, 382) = 21.6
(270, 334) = 23.1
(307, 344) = 21.9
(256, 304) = 23.8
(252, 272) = 24.1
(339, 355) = 20.9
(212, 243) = 24.4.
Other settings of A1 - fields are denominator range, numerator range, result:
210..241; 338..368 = 0.87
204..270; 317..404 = 0.89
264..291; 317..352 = 0.90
